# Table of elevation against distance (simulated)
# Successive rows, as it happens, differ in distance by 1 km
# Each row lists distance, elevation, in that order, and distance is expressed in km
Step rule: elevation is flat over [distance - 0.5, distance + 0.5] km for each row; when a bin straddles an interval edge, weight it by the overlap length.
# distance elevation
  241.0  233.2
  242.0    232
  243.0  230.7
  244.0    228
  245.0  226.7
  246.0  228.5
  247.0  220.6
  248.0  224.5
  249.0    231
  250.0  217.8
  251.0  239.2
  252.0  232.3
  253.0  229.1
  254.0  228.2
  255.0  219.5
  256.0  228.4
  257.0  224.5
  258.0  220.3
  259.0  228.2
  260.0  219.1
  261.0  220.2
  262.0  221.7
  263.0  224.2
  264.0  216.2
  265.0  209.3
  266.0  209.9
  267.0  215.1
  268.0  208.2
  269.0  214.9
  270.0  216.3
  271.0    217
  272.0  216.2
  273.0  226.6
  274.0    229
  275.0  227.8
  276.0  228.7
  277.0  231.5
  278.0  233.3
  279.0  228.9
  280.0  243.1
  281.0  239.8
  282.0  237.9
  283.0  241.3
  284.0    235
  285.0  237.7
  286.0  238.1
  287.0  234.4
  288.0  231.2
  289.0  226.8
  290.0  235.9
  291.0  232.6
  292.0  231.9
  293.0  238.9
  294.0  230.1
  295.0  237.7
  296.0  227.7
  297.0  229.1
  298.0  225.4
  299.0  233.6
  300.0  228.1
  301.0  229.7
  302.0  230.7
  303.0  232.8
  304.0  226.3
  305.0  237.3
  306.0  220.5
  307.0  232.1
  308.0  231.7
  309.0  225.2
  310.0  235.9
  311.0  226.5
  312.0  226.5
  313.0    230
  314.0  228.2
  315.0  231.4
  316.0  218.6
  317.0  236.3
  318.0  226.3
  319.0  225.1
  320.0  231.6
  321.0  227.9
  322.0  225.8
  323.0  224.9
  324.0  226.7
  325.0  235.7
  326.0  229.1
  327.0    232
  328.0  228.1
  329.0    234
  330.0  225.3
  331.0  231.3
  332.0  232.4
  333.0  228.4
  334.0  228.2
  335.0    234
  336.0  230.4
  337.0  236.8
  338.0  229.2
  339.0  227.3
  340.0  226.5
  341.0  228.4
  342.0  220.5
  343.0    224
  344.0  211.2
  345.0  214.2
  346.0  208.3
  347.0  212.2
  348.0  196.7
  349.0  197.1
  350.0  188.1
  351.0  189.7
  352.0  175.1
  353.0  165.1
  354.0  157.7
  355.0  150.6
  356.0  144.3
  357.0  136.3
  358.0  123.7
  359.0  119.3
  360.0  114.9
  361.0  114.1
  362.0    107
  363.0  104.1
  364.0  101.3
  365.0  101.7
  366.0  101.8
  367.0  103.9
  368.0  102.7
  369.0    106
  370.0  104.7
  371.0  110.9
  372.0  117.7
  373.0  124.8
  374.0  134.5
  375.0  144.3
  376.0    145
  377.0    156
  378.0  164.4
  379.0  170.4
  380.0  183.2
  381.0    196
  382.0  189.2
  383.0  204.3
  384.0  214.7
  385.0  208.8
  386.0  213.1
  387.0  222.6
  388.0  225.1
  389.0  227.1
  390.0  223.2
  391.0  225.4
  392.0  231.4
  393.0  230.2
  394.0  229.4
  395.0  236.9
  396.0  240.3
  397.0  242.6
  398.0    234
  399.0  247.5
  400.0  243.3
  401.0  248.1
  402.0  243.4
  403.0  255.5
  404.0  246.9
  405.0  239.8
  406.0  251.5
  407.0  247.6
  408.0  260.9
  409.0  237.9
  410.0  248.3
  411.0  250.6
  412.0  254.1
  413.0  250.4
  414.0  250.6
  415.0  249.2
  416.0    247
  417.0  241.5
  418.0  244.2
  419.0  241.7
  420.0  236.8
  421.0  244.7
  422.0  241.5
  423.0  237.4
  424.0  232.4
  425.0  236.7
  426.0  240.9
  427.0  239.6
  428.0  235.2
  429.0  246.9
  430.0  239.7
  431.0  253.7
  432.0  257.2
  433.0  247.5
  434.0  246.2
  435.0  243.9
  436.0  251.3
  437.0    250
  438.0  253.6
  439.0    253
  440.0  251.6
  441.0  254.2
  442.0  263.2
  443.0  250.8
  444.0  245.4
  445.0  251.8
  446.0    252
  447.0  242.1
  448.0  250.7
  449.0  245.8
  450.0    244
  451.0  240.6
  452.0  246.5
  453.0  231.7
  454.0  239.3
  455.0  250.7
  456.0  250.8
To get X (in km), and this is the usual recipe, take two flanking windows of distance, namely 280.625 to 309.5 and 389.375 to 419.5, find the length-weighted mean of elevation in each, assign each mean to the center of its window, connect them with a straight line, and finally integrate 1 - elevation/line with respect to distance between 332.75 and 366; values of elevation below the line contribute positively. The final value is 8.2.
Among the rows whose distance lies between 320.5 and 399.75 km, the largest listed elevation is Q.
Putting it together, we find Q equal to 247.5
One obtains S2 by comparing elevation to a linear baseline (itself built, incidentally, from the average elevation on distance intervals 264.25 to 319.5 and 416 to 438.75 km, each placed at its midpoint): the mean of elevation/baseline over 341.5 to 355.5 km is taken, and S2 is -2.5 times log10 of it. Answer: 0.21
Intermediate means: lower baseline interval 229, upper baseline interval 244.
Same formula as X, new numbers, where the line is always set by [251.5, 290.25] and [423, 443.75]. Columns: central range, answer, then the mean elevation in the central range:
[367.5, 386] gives 6.5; 156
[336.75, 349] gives 0.9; 218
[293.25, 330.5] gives 0.3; 229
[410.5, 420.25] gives -0.1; 247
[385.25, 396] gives 0.7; 227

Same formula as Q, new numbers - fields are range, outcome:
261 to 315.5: 243.1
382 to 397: 242.6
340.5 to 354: 228.4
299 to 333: 237.3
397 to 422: 260.9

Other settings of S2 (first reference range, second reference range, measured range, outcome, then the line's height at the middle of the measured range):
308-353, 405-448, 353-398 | 0.385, 234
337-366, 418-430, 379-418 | -0.085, 215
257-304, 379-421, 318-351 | 0.035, 230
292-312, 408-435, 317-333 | 0.018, 233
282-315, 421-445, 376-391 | 0.209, 241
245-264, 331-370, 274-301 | -0.128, 207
